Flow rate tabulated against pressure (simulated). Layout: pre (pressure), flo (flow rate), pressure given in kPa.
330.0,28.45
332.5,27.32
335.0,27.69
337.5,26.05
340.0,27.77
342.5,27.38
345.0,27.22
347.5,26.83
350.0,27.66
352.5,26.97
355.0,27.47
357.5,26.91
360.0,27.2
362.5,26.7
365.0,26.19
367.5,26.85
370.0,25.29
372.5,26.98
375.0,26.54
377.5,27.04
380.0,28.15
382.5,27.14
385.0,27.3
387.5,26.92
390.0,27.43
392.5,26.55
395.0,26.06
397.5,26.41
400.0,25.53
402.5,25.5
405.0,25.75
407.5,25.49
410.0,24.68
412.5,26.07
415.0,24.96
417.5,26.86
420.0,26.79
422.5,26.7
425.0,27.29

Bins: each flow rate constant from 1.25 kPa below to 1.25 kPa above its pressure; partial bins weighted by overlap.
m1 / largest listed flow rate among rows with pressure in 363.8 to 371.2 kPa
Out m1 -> 26.85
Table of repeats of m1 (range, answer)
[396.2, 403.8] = 26.41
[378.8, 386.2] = 28.15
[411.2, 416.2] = 26.07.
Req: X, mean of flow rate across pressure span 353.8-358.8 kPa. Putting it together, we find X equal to 27.2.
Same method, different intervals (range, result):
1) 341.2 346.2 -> 27.3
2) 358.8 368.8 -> 26.7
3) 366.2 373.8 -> 26.4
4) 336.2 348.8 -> 27.1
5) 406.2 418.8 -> 25.6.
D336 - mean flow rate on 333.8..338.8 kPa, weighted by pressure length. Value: 26.9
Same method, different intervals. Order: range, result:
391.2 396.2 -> 26.3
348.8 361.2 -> 27.2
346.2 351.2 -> 27.2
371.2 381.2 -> 27.2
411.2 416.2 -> 25.5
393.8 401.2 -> 26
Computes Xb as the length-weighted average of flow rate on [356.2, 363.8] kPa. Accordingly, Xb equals 26.9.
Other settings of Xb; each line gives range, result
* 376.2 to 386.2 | 27.4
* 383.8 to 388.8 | 27.1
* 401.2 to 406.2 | 25.6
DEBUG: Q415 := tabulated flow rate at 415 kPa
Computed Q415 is 24.96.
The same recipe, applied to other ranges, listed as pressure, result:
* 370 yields 25.29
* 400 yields 25.53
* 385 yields 27.3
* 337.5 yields 26.05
